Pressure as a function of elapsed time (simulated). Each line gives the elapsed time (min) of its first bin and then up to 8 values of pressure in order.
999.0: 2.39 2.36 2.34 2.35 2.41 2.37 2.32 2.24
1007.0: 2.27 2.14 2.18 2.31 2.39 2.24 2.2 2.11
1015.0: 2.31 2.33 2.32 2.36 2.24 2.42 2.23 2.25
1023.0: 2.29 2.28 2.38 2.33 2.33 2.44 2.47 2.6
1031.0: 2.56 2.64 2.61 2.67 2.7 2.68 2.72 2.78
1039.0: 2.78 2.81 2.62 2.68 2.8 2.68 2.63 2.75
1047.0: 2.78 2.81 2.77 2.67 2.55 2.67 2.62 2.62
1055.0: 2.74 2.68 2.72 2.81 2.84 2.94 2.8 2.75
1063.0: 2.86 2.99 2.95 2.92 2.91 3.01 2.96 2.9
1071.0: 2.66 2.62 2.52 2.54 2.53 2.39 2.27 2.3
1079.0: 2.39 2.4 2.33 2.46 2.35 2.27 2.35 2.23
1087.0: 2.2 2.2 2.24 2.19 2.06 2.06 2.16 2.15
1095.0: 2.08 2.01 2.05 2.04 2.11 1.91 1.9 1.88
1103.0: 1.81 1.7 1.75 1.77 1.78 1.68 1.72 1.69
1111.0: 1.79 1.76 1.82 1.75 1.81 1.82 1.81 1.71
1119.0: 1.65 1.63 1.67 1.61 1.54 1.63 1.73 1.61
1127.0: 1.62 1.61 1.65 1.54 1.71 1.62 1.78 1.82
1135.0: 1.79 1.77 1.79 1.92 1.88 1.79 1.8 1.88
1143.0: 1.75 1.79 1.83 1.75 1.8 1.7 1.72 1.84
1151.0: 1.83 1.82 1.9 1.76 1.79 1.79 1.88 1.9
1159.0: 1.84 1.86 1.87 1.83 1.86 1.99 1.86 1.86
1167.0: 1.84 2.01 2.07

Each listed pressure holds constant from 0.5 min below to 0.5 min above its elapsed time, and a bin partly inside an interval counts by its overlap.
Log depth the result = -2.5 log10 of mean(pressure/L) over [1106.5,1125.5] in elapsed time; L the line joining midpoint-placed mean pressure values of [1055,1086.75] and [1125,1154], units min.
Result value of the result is 0.20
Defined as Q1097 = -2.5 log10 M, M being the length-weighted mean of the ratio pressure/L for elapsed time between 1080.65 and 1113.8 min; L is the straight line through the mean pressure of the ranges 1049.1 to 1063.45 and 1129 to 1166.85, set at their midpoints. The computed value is 0.16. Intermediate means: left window 2.73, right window 1.81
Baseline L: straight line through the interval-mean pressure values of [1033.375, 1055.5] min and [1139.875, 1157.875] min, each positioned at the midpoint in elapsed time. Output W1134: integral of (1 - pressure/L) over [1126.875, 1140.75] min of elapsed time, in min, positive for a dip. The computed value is 1.4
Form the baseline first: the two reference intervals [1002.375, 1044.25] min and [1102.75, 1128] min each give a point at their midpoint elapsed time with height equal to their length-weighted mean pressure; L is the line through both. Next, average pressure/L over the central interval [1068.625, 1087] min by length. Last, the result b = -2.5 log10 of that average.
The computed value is -0.22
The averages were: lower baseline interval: 2.44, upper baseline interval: 1.71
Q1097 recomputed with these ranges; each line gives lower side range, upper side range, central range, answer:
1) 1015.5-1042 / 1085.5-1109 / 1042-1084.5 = -0.189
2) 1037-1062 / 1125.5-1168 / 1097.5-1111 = 0.206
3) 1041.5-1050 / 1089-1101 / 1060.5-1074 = -0.156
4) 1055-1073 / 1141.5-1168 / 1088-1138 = 0.252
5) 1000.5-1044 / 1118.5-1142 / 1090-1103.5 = -0.050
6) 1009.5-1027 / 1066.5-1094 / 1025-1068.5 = -0.153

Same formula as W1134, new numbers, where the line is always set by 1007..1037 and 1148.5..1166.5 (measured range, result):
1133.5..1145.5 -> 0.6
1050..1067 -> -4.1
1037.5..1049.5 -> -2.3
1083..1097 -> -0.4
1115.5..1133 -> 2.8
